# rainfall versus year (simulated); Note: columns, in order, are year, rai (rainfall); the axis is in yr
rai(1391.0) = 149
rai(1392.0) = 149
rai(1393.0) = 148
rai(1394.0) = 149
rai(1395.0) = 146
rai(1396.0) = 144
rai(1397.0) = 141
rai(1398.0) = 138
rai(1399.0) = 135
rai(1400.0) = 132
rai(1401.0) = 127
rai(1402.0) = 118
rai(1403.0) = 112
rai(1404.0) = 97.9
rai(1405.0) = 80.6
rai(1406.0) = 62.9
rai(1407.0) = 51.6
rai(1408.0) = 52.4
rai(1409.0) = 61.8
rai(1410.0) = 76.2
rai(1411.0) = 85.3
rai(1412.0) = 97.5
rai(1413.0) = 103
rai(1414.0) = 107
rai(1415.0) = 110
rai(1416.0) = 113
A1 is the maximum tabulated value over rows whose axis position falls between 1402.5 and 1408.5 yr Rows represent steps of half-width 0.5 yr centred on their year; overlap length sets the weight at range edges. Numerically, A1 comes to 112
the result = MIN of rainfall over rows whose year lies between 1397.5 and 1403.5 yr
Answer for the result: 112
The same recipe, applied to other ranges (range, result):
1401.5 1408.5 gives 51.6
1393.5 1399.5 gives 135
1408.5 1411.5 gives 61.8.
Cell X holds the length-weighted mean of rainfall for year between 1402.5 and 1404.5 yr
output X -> 105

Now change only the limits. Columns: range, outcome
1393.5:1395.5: 148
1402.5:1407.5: 81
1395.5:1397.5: 142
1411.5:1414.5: 102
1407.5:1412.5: 74.6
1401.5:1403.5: 115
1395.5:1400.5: 138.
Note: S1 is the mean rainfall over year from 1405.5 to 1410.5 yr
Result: 61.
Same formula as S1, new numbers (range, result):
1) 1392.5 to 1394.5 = 148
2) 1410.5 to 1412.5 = 91.4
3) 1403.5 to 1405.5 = 89.2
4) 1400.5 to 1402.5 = 122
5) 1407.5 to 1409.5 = 57.1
